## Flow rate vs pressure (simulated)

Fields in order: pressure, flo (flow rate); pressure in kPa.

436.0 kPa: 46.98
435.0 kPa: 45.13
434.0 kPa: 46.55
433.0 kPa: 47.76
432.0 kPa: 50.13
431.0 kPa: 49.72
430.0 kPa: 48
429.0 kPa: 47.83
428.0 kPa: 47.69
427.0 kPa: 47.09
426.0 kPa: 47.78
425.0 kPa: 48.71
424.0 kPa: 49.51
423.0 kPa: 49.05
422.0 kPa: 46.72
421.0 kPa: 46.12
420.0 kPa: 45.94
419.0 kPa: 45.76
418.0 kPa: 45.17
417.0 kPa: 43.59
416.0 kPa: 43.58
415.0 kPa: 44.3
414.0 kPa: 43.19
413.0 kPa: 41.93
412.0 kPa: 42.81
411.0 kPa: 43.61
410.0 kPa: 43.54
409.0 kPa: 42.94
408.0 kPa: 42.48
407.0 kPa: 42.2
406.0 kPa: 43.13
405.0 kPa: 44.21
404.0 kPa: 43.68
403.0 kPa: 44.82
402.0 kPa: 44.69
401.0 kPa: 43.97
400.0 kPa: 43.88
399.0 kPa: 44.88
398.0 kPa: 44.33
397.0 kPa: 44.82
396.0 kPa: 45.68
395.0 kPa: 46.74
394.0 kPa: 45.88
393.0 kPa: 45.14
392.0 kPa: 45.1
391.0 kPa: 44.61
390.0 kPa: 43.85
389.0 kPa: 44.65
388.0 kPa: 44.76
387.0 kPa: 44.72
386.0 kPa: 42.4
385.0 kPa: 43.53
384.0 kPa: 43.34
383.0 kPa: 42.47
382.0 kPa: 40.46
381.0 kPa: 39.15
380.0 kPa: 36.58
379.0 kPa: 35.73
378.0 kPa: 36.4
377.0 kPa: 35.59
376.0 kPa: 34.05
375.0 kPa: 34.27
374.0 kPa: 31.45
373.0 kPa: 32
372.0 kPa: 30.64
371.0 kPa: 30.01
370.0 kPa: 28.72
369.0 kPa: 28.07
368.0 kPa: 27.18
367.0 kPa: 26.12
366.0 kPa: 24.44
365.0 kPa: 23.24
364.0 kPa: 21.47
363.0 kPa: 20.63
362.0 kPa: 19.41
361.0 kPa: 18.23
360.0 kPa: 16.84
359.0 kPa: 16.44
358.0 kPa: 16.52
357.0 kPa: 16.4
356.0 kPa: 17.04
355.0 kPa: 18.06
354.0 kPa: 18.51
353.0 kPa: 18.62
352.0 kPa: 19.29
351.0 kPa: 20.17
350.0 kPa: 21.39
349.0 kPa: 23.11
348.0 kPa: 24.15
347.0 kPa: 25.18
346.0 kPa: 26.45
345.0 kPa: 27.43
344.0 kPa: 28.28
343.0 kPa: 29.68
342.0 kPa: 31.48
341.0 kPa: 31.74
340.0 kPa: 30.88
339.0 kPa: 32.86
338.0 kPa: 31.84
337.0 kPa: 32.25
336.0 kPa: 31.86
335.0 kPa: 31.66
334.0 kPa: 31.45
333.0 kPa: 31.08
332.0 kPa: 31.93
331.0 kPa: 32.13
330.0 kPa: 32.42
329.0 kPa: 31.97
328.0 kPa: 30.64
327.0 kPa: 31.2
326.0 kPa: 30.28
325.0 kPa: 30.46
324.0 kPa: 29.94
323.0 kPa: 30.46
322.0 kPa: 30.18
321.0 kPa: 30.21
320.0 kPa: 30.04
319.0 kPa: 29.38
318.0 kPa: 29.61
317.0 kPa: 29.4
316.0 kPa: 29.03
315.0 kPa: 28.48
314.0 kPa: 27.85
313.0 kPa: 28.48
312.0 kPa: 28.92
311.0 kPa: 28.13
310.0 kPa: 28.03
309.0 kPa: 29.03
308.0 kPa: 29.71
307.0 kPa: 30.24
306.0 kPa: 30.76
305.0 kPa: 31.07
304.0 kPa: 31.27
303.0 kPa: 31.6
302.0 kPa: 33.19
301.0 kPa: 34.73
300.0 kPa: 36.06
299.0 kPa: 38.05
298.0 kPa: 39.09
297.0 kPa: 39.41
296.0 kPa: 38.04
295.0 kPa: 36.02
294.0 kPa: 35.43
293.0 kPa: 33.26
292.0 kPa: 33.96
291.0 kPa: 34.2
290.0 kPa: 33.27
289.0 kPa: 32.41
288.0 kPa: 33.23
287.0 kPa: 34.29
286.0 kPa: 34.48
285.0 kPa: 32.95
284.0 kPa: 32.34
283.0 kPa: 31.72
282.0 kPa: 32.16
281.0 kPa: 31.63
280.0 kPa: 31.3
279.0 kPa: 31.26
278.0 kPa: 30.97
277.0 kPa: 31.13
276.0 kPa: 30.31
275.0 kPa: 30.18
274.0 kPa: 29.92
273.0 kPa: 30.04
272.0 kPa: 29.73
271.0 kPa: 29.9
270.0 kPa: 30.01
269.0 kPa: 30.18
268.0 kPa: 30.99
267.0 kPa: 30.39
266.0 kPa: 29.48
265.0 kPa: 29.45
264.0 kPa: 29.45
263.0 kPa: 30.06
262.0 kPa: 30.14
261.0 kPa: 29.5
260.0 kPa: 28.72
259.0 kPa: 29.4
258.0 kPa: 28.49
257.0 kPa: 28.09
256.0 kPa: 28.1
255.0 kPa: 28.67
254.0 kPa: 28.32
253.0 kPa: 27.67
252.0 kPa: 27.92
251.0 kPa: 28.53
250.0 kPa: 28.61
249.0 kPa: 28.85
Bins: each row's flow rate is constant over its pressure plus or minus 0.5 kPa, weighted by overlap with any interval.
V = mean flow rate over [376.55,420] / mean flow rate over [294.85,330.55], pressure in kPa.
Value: 1.37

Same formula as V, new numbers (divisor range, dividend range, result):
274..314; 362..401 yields 1.14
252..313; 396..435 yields 1.44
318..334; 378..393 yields 1.37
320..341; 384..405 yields 1.43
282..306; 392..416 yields 1.29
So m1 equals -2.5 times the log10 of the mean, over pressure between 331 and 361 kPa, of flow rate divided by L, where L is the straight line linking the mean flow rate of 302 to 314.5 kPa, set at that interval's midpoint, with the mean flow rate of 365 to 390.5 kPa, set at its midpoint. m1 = 0.28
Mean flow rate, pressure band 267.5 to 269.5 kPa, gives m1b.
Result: 30.6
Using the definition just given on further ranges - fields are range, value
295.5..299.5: 38.6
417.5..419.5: 45.5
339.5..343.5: 30.9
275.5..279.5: 30.9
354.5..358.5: 17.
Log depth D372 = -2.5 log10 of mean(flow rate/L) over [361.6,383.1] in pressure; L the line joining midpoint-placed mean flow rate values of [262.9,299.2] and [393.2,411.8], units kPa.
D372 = 0.33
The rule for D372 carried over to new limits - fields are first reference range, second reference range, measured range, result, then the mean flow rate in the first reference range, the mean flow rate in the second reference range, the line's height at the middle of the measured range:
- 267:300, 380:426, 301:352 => 0.241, 32.9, 44.3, 37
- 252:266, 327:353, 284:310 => -0.170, 28.9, 28.7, 28.8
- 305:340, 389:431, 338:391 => 0.277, 30.4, 45.1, 37.5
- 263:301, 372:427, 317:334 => 0.185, 32.6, 42.9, 36.4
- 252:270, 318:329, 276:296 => -0.116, 29.2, 30.3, 29.7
